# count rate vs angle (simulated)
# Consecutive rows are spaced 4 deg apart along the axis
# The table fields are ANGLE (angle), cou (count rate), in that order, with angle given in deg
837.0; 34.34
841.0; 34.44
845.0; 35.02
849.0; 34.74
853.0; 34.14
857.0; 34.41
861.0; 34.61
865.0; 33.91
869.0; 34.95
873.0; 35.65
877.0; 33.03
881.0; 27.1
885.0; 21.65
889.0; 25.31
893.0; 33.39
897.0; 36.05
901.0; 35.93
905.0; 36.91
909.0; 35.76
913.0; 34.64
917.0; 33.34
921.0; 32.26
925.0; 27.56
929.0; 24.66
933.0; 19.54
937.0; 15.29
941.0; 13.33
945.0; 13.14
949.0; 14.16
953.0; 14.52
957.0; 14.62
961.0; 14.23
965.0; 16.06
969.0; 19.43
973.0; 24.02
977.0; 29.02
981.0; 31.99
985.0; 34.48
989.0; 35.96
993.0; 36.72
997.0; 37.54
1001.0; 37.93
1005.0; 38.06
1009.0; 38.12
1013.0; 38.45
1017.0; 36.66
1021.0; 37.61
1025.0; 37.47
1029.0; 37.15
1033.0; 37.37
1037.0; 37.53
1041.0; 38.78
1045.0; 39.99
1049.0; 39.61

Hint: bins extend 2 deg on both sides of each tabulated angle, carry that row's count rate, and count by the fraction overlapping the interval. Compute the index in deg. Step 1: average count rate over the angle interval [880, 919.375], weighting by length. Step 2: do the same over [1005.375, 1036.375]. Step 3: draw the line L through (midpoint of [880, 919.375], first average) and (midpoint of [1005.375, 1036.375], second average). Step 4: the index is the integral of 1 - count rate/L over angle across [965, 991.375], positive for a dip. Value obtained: 5.5 deg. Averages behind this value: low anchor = 32.1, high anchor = 37.6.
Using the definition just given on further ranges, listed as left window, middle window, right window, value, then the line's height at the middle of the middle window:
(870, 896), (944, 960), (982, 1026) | 9.3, 34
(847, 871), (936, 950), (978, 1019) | 8.5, 35.6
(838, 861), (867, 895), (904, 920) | 3.7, 34.7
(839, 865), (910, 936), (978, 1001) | 4.8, 34.9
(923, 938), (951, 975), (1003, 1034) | 9.3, 27.9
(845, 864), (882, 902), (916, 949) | -1.4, 28.3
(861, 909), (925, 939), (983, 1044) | 5.4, 34.2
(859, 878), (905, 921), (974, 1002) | -0.1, 34.4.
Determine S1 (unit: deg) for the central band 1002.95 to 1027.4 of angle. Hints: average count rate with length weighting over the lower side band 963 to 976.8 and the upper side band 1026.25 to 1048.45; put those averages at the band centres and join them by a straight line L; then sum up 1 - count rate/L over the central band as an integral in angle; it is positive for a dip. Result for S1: -3.95 deg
